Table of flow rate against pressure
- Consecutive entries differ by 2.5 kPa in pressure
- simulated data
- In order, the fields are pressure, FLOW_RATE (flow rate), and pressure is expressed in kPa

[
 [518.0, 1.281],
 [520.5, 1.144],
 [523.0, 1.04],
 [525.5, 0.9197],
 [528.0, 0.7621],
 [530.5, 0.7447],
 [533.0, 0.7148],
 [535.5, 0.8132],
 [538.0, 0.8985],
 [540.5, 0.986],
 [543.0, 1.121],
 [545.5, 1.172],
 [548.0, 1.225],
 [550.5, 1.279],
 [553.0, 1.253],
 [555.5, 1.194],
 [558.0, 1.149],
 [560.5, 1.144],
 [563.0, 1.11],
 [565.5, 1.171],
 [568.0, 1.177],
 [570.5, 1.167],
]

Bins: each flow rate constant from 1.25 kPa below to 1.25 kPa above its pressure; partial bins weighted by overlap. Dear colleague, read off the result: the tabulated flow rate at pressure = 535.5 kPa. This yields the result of 0.8132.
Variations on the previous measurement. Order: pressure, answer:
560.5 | 1.144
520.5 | 1.144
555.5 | 1.194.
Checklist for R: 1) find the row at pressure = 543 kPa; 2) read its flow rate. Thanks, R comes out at 1.121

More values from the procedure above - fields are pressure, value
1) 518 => 1.281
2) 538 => 0.8985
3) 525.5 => 0.9197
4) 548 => 1.225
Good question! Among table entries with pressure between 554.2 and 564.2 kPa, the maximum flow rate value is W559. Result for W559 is 1.194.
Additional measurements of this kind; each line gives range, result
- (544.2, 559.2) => 1.279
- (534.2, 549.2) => 1.225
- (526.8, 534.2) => 0.7621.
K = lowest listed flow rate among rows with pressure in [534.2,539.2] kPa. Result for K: 0.8132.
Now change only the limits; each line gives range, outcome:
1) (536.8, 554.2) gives 0.8985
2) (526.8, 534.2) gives 0.7148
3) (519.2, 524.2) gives 1.04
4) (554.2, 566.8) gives 1.11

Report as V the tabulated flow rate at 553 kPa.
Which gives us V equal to 1.253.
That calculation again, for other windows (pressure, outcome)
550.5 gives 1.279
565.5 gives 1.171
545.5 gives 1.172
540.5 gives 0.986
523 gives 1.04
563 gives 1.11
